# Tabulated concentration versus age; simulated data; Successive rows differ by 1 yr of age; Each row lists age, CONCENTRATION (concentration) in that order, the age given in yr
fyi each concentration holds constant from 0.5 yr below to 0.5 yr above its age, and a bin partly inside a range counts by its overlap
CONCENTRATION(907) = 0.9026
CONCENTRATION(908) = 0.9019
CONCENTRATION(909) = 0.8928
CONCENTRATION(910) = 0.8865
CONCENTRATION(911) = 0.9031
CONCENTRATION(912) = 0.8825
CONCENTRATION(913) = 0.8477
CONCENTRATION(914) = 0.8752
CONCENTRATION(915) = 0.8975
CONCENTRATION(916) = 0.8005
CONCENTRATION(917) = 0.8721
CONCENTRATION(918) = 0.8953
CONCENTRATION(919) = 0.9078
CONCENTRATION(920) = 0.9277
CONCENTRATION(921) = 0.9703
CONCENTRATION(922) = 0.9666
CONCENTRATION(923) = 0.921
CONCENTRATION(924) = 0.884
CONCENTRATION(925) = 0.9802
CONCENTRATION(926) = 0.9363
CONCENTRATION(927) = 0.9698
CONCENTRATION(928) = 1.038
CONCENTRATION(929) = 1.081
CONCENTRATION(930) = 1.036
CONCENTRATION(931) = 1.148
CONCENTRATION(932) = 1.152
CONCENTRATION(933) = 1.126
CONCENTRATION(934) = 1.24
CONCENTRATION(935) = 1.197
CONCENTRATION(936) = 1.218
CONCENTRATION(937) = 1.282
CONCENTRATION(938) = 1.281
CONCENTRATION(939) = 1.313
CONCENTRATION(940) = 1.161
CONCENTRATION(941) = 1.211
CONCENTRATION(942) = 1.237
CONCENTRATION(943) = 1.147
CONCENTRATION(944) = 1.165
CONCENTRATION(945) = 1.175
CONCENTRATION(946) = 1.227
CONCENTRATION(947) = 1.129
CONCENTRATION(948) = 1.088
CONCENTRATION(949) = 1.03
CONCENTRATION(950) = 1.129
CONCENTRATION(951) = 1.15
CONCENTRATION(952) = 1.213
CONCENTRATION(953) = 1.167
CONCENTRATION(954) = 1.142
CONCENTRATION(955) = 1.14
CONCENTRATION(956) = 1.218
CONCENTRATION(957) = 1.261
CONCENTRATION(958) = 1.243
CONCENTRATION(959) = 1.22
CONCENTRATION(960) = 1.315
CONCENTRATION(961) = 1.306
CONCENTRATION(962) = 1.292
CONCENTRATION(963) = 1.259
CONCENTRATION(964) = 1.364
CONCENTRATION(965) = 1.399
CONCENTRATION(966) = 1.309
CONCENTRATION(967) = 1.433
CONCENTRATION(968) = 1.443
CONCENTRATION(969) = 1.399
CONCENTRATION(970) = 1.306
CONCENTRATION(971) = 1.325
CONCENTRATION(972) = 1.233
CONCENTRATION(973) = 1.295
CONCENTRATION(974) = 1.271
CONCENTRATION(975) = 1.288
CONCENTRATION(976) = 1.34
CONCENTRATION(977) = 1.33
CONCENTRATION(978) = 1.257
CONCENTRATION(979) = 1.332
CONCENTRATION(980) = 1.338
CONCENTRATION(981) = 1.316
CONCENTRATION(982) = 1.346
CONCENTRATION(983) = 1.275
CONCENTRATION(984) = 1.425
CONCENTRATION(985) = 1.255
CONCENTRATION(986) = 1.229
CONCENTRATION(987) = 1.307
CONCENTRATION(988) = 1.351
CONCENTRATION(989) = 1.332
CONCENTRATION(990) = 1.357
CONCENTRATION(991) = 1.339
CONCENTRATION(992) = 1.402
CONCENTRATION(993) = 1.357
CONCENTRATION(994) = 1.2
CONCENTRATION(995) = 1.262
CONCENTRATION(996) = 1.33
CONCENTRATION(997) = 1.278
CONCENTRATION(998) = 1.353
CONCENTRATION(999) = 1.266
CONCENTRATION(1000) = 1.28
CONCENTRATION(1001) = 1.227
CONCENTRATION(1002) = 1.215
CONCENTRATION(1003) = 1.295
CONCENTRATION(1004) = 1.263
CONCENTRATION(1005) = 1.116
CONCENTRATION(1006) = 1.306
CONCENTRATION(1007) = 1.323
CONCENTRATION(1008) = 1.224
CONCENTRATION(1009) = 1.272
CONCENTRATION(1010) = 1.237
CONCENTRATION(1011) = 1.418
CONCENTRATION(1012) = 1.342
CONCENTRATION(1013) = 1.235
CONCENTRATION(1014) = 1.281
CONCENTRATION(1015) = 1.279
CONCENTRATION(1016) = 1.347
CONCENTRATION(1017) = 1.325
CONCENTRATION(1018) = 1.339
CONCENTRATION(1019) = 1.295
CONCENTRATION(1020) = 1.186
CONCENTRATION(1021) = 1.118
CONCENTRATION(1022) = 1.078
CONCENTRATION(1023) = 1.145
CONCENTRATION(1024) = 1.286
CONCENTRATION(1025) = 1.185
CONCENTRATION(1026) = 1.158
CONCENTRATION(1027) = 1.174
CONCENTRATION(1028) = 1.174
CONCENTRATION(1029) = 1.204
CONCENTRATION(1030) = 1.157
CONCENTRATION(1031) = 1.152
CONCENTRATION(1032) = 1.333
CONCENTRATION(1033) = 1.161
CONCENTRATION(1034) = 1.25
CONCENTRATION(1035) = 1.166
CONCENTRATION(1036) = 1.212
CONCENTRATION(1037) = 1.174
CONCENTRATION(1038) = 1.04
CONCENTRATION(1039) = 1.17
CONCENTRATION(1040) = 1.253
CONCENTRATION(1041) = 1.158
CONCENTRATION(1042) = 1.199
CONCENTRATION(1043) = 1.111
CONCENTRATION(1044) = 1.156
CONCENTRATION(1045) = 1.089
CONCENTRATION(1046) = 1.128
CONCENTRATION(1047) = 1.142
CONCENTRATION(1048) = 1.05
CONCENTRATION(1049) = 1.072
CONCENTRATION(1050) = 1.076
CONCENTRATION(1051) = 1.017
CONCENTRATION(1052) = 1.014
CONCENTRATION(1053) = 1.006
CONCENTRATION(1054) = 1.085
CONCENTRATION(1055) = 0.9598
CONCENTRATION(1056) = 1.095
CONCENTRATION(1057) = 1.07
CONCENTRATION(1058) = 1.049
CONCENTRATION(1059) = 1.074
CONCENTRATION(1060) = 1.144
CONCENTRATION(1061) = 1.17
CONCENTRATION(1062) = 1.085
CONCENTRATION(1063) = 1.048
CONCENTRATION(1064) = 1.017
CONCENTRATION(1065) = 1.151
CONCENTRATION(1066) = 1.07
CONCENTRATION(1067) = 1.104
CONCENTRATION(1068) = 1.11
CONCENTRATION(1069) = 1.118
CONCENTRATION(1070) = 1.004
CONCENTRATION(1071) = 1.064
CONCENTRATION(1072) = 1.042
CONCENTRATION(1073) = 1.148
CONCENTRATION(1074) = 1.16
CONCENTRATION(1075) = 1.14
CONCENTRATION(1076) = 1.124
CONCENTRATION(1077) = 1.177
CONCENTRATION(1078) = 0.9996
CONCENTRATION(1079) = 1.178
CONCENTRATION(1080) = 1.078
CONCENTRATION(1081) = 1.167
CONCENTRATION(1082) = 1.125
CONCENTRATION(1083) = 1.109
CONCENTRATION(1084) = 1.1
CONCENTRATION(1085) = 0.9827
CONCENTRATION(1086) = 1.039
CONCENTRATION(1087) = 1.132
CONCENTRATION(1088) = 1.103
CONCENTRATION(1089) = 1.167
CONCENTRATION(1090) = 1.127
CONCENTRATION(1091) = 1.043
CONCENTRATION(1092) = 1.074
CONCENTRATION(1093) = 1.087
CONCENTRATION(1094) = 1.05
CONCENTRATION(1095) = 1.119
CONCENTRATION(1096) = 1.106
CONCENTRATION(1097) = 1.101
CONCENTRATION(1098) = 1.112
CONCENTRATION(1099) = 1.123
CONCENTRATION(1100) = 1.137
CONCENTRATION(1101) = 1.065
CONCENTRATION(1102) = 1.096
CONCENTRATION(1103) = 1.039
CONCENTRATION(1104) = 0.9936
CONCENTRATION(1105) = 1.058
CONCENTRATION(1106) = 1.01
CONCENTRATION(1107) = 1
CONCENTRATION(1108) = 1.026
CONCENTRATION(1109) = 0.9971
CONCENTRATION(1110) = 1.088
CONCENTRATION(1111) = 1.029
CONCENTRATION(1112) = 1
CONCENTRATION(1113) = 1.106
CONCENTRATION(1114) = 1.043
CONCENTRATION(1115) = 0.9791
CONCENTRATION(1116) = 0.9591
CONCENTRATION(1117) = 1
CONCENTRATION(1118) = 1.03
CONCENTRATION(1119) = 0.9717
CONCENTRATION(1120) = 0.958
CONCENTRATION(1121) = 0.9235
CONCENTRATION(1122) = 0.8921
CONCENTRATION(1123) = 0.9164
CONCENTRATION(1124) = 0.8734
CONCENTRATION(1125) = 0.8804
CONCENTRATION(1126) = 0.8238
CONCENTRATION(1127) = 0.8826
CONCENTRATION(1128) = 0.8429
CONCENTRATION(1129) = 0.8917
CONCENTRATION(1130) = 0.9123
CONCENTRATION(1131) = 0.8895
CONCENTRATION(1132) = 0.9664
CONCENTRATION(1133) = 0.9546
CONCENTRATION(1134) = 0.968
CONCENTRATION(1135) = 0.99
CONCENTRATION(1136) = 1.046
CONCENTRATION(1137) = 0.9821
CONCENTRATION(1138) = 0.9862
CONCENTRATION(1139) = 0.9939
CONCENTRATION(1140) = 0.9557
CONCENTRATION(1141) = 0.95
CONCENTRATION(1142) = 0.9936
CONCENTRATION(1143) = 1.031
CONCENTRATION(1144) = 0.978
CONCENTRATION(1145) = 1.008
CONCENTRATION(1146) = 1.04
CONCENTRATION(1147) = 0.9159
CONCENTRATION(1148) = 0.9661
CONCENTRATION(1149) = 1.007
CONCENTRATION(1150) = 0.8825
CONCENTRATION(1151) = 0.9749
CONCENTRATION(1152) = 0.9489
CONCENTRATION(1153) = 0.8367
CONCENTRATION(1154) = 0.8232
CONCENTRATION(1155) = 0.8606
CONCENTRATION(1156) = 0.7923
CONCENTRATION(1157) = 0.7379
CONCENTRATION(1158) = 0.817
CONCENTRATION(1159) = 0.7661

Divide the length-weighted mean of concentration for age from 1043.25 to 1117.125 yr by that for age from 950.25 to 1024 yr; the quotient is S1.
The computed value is 0.84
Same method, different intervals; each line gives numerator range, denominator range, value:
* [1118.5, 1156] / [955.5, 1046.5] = 0.74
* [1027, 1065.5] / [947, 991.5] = 0.88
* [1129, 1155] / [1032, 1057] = 0.85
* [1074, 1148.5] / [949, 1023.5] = 0.80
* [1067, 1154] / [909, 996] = 0.87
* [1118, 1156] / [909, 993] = 0.80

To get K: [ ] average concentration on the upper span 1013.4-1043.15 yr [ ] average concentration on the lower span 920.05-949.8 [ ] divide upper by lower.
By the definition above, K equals 1.1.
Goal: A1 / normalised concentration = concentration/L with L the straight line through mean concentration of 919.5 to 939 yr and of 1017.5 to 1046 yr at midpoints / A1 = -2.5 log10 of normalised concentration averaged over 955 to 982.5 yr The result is -0.17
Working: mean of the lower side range 1.08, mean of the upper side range 1.18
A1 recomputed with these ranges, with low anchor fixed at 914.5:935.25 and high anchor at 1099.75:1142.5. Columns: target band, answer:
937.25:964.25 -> -0.21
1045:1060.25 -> -0.09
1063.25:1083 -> -0.13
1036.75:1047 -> -0.17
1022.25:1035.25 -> -0.21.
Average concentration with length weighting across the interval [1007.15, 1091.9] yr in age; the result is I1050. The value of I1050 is 1.15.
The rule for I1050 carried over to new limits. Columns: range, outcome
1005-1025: 1.26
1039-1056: 1.1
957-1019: 1.3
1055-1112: 1.08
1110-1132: 0.947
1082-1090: 1.09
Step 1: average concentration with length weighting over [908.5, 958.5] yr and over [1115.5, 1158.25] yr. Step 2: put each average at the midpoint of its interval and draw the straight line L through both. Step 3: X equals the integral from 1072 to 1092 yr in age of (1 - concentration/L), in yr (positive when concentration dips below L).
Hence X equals -2.8 yr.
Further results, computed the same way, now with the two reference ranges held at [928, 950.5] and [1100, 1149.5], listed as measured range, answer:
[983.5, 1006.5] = -3.75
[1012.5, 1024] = -1.62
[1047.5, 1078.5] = -1.09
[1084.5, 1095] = -0.70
